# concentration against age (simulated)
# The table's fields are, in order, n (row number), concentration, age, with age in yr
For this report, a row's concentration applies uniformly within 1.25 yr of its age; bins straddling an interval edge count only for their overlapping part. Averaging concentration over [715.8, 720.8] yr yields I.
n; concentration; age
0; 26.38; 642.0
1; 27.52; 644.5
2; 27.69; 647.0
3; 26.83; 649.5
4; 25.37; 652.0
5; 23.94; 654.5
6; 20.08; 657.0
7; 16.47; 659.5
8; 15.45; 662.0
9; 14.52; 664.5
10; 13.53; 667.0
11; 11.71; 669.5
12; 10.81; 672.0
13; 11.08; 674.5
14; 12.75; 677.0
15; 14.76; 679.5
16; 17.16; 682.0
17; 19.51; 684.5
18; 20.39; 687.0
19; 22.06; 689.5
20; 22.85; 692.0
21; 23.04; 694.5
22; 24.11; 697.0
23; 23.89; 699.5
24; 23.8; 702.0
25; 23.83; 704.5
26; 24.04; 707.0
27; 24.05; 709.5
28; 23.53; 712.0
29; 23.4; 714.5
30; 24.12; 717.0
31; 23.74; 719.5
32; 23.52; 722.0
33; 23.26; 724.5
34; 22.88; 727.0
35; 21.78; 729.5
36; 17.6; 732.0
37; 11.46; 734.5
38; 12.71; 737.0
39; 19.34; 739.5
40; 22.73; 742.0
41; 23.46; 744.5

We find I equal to 23.9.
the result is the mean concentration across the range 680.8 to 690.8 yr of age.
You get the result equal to 19.8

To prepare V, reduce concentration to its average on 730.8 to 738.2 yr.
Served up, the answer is 13.9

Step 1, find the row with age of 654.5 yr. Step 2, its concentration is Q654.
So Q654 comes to 23.94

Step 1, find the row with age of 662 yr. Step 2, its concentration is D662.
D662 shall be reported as 15.45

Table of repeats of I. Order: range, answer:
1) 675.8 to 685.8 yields 16.1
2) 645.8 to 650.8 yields 27.2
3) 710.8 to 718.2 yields 23.7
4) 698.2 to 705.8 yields 23.8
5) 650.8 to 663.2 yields 20.3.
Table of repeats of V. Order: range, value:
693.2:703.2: 23.7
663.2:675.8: 12.3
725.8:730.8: 22.3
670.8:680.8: 12.4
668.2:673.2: 11.3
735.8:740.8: 16.1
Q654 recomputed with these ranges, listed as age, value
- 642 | 26.38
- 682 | 17.16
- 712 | 23.53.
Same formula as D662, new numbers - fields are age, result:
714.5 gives 23.4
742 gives 22.73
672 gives 10.81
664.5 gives 14.52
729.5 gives 21.78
